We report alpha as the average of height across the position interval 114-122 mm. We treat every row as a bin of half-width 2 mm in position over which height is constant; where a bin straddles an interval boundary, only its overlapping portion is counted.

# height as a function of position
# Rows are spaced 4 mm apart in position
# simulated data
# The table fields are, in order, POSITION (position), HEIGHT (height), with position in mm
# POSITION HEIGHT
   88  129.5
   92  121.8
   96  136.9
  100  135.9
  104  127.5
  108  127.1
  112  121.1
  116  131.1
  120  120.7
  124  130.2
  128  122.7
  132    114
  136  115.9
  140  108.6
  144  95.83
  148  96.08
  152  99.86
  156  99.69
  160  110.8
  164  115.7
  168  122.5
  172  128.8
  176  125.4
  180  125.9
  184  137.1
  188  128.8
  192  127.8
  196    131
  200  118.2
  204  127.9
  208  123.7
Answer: 126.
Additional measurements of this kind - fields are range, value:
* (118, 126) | 125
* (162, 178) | 123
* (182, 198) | 131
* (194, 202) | 125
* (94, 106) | 133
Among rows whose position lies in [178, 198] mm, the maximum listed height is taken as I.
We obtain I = 137.1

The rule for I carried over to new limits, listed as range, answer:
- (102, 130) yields 131.1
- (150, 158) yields 99.86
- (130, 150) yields 115.9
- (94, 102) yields 136.9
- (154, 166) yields 115.7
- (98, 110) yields 135.9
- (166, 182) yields 128.8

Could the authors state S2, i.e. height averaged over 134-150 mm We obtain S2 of 104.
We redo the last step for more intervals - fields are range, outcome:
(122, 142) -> 118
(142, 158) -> 97.9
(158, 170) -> 116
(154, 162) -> 105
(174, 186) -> 129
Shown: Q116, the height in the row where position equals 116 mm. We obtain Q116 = 131.1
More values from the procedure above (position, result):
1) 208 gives 123.7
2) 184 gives 137.1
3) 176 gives 125.4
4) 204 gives 127.9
